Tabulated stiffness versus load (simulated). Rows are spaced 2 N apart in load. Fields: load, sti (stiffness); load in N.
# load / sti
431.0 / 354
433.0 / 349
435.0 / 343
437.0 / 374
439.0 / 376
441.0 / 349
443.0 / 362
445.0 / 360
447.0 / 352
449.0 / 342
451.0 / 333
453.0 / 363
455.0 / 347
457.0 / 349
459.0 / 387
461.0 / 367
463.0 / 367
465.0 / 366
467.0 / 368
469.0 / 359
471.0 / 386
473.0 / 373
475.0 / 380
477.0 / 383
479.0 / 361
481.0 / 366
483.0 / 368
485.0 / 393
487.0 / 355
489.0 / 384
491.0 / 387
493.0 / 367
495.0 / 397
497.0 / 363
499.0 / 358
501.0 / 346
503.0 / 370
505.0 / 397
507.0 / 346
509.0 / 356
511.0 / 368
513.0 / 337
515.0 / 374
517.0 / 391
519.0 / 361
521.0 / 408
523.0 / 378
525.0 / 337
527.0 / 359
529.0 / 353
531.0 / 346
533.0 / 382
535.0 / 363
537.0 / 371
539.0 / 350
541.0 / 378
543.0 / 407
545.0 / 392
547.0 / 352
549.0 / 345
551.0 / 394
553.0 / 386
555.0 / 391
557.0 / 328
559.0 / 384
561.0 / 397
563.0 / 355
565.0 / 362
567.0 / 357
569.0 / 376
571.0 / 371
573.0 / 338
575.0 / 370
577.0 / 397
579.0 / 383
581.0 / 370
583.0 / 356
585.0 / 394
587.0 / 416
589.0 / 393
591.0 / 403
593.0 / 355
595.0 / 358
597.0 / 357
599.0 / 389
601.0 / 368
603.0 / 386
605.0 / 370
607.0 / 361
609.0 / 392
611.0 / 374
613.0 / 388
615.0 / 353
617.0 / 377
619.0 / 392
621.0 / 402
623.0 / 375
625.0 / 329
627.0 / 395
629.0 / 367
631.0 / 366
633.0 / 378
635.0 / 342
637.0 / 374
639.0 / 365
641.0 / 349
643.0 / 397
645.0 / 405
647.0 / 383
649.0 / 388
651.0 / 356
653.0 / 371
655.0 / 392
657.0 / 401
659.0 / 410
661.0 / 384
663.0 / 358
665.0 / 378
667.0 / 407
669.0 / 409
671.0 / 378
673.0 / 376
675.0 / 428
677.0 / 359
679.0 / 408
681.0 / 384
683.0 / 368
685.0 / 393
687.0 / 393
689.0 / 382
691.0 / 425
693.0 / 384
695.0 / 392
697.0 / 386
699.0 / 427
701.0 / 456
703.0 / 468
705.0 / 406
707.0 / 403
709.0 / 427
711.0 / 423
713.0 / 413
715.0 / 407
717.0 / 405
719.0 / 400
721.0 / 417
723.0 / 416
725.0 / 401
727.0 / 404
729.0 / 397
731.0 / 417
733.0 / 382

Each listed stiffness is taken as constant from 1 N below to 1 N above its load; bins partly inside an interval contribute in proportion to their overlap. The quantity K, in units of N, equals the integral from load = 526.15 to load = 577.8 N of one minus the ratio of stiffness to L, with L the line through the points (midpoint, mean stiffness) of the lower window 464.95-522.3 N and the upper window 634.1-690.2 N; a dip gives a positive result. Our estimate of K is 0.9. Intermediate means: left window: 371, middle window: 369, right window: 384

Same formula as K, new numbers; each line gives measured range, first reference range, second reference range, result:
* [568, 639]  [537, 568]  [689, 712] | 2.3 N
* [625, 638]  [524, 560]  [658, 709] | 0.7 N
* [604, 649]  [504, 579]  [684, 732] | 1.8 N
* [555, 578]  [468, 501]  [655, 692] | 0.8 N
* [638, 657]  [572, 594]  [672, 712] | 0.7 N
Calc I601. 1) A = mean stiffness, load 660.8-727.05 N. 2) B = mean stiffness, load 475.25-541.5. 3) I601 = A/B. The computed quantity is 1.1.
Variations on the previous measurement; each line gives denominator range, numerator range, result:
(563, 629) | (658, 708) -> 1.06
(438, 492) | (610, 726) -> 1.07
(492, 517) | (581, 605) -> 1.03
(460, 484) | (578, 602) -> 1.02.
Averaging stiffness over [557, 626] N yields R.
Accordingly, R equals 374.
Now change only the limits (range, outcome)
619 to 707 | 388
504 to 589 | 371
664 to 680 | 393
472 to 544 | 370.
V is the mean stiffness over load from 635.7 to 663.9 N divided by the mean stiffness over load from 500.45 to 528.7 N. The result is 1.04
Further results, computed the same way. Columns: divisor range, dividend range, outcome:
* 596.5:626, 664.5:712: 1.08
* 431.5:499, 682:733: 1.12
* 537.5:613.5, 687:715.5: 1.10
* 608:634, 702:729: 1.10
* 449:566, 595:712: 1.05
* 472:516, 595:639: 1.01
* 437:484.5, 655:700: 1.08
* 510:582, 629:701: 1.04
